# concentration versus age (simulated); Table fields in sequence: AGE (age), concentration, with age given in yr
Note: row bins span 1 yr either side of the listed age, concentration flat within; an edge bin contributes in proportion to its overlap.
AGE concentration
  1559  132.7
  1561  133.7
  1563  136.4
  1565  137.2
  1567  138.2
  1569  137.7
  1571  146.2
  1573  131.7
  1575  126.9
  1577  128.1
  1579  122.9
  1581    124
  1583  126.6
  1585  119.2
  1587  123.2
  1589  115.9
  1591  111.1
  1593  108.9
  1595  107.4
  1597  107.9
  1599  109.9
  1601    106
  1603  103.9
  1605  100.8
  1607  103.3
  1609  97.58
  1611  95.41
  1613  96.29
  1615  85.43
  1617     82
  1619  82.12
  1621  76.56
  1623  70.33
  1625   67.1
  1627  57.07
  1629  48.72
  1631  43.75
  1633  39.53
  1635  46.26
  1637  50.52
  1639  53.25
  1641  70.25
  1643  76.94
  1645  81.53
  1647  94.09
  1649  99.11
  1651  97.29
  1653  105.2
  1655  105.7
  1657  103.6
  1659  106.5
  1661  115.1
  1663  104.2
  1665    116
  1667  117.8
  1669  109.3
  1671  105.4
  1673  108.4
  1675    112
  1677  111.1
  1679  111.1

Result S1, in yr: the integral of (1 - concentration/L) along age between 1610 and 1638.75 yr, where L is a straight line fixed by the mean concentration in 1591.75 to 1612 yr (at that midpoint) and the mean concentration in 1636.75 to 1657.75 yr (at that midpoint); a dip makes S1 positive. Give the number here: 8.7 yr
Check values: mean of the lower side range 104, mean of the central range 66.9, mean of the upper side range 86.2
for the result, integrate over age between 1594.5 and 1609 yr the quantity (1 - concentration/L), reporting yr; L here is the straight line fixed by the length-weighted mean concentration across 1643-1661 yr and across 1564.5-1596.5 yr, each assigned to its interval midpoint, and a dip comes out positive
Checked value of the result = 1.5 yr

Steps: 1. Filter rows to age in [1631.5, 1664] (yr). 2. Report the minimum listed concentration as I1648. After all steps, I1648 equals 39.53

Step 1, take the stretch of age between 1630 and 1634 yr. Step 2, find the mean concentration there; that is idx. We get 41.6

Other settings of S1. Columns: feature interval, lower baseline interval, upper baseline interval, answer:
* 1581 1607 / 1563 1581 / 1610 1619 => -0.4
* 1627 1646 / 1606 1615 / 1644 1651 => 7.5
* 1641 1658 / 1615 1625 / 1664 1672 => 0.9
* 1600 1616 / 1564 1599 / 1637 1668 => 2.1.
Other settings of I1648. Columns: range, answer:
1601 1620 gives 82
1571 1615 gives 85.43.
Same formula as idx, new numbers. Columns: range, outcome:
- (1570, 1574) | 139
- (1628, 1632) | 46.2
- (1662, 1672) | 111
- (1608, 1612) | 96.5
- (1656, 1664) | 107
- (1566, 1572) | 141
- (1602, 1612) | 100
